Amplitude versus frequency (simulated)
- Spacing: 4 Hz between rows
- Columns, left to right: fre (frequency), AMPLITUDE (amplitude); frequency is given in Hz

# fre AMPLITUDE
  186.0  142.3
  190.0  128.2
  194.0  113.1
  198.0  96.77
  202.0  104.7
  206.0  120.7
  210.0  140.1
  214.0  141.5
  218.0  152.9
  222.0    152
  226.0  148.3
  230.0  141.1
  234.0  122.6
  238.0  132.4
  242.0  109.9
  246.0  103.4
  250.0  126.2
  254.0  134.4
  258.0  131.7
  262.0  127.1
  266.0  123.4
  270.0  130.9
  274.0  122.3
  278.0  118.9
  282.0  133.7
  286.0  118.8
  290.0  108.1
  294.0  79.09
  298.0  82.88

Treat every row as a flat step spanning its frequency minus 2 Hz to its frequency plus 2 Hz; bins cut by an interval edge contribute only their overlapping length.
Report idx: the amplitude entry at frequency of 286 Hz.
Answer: 118.8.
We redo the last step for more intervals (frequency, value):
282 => 133.7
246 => 103.4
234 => 122.6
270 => 130.9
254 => 134.4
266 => 123.4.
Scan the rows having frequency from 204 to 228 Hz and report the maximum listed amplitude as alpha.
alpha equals 152.9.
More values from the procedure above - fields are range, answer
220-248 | 152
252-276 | 134.4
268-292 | 133.7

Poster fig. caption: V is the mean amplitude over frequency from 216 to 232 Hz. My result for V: 149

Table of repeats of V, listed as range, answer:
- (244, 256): 121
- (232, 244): 122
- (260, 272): 127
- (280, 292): 120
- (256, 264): 129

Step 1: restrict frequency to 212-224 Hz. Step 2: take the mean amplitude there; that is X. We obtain 149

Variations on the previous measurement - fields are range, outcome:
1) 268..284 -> 126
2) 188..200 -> 113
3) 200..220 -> 132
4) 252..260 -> 133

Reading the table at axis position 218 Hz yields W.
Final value 152.9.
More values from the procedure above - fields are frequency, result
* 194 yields 113.1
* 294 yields 79.09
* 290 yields 108.1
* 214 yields 141.5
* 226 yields 148.3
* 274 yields 122.3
